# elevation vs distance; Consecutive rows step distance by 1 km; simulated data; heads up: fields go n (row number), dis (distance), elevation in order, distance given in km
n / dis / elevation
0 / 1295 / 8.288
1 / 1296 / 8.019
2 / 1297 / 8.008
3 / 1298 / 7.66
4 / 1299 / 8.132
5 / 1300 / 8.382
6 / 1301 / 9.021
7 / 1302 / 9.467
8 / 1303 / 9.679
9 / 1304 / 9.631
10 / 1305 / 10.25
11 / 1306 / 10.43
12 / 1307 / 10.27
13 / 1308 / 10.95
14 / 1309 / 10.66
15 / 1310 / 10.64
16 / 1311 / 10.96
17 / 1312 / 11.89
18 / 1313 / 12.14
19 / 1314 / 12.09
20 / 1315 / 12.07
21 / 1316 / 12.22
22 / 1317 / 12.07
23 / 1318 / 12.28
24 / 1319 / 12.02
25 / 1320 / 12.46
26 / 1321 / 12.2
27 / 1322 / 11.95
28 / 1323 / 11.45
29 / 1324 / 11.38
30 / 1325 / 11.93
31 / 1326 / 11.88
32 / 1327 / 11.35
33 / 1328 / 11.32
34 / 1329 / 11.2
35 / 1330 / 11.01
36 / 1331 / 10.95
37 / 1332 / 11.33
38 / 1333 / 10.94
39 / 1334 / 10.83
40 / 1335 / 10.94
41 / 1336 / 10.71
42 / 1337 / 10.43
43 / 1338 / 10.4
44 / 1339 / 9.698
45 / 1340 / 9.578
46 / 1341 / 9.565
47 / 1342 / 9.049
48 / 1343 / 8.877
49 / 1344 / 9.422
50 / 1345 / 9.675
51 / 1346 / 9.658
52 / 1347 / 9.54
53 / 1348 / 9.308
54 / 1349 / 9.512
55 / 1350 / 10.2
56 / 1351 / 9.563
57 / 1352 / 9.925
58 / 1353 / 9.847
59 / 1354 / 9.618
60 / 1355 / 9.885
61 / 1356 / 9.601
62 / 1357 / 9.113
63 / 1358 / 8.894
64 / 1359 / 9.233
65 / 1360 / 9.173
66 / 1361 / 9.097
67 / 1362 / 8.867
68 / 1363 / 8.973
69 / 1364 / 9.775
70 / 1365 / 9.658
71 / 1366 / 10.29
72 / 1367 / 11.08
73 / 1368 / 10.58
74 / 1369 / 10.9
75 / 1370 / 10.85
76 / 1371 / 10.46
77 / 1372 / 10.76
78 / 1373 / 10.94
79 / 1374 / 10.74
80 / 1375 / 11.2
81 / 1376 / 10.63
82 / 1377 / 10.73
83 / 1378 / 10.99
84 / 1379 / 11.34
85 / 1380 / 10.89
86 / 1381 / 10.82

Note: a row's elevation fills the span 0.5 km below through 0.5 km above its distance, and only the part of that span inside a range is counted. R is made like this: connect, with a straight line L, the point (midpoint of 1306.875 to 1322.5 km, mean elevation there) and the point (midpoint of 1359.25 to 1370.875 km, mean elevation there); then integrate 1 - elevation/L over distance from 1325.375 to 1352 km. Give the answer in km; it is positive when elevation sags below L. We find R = 1.5 km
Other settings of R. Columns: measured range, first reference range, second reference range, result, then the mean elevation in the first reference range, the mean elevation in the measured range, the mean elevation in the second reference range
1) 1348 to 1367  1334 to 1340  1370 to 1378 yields 1.91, 10.4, 9.55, 10.8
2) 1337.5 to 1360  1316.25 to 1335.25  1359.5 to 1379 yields 2.82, 11.6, 9.54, 10.3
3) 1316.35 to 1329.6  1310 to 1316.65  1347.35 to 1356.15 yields -0.61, 11.8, 11.8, 9.72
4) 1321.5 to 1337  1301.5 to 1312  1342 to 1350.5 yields -2.16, 10.4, 11.3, 9.5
